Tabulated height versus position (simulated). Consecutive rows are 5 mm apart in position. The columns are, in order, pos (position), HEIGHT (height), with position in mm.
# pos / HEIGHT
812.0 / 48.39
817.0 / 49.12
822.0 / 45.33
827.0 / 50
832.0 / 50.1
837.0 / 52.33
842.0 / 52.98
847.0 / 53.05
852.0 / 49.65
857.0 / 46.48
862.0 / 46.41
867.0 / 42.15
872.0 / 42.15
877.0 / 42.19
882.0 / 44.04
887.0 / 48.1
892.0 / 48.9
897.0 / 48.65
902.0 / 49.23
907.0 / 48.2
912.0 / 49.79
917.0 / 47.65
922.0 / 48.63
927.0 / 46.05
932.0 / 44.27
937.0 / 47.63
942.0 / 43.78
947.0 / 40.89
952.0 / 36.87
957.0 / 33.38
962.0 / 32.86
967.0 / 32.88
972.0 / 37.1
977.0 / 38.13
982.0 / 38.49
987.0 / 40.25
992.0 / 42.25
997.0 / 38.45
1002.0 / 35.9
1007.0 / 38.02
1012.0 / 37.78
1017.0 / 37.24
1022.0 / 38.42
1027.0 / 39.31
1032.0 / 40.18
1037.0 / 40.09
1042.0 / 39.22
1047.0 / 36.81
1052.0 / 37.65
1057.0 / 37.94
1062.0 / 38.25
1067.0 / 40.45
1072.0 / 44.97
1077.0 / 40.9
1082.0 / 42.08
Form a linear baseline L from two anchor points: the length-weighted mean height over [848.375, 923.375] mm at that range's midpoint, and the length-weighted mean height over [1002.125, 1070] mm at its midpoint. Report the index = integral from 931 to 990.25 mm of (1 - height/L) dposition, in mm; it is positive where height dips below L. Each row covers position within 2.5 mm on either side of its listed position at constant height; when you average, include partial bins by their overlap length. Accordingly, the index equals 5.5 mm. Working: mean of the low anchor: 46.9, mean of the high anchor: 38.5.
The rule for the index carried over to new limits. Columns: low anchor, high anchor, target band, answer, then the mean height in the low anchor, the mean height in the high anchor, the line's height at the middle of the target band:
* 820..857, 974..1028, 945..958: 1.48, 50.3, 38.5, 42.1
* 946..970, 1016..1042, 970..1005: -1.81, 35.1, 39.2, 36.8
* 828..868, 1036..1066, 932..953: 0.66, 49.4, 38.3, 44.3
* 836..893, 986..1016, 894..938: -3.84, 47.2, 38.6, 44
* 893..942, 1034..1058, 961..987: 4.20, 47.6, 38.4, 43.6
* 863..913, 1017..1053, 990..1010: 0.99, 46.2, 38.8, 40.5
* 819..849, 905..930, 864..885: 2.75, 50.6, 48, 49.3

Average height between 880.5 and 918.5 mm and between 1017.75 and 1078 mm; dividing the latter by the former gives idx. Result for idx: 0.8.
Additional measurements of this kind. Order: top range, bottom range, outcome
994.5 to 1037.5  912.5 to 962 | 0.89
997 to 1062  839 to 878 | 0.81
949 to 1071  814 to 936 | 0.79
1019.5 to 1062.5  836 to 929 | 0.81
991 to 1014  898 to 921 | 0.79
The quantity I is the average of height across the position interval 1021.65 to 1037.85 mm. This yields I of 39.6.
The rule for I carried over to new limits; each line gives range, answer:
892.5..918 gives 48.8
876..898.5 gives 46.6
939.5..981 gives 37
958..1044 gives 37.9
